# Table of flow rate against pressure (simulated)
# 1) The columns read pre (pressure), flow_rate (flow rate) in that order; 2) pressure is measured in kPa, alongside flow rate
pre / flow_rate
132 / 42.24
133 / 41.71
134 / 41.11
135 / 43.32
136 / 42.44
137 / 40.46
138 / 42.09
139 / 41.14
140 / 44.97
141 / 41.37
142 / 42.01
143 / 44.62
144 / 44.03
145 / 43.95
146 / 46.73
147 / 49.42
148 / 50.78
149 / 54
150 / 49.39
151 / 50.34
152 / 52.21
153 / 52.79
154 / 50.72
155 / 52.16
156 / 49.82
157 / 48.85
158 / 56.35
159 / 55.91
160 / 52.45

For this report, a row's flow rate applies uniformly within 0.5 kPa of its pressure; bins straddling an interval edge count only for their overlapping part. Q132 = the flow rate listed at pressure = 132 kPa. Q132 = 42.24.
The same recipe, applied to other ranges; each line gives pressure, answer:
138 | 42.09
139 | 41.14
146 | 46.73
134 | 41.11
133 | 41.71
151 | 50.34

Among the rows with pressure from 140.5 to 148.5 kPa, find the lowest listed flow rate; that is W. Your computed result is 41.37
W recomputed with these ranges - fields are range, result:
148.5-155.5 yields 49.39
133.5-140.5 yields 40.46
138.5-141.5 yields 41.14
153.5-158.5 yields 48.85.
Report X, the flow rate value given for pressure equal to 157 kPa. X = 48.85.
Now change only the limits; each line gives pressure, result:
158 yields 56.35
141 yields 41.37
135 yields 43.32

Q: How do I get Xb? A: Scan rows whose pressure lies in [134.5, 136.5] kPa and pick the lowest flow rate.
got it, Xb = 42.44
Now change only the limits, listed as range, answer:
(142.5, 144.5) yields 44.03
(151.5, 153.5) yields 52.21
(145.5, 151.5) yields 46.73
